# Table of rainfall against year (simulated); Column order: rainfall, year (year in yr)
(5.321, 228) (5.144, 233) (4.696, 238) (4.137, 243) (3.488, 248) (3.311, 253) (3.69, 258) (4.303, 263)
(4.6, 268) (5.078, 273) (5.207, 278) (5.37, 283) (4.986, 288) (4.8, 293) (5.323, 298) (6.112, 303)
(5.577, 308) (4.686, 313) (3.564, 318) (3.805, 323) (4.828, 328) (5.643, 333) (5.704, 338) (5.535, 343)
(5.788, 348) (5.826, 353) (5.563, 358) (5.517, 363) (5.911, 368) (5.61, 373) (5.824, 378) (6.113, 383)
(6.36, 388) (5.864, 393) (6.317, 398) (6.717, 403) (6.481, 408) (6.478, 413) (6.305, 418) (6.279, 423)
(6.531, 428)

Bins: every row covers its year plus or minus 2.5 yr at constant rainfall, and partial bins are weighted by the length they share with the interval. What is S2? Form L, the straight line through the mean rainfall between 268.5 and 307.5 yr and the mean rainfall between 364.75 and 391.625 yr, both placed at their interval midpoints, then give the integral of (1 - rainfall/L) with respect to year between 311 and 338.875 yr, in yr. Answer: 4.5 yr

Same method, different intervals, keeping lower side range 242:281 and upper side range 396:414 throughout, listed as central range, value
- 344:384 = 0.7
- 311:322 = 2.3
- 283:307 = -2.8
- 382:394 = 0.2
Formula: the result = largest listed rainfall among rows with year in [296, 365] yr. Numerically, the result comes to 6.112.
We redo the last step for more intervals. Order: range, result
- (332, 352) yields 5.788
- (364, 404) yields 6.717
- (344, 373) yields 5.911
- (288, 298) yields 5.323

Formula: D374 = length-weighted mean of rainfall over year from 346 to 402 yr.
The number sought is 5.9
